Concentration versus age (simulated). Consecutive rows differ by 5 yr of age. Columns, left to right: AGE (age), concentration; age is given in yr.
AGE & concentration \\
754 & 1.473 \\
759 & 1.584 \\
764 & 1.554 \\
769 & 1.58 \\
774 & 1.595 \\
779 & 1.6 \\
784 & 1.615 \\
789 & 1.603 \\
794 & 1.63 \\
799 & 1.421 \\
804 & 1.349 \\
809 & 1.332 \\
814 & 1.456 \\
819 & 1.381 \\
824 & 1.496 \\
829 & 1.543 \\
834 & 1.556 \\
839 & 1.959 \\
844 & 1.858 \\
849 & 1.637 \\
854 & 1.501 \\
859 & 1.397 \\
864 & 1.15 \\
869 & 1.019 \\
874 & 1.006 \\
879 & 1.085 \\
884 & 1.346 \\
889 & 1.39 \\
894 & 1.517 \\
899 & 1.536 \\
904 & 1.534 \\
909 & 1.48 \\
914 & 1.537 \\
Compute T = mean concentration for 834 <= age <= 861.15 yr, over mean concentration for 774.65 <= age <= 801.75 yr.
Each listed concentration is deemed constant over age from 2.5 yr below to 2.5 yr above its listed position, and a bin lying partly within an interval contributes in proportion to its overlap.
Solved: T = 1.06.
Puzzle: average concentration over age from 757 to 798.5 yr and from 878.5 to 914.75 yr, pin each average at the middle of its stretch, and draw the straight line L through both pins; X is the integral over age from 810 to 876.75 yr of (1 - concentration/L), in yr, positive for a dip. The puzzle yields 2.4 yr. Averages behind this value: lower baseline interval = 1.59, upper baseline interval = 1.44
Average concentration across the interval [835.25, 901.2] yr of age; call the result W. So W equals 1.42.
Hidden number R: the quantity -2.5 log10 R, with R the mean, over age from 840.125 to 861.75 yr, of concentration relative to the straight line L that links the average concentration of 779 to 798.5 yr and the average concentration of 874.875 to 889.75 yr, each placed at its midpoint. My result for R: -0.19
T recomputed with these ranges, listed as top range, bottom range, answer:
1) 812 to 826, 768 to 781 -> 0.91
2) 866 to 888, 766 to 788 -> 0.71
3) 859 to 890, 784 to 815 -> 0.79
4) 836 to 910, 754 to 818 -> 0.94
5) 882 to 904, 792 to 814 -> 1.02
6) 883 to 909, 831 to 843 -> 0.84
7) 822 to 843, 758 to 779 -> 1.05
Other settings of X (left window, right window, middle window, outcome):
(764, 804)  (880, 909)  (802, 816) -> 1.4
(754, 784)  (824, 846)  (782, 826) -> 4.5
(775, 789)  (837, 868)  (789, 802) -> 0.5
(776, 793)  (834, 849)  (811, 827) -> 2.6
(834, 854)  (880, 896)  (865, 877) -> 3.9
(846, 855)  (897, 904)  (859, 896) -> 8.0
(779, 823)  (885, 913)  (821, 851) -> -3.8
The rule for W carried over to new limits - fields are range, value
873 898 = 1.3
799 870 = 1.48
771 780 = 1.6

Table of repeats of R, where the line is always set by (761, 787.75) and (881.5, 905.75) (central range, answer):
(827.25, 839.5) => -0.085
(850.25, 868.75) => 0.131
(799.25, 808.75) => 0.146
